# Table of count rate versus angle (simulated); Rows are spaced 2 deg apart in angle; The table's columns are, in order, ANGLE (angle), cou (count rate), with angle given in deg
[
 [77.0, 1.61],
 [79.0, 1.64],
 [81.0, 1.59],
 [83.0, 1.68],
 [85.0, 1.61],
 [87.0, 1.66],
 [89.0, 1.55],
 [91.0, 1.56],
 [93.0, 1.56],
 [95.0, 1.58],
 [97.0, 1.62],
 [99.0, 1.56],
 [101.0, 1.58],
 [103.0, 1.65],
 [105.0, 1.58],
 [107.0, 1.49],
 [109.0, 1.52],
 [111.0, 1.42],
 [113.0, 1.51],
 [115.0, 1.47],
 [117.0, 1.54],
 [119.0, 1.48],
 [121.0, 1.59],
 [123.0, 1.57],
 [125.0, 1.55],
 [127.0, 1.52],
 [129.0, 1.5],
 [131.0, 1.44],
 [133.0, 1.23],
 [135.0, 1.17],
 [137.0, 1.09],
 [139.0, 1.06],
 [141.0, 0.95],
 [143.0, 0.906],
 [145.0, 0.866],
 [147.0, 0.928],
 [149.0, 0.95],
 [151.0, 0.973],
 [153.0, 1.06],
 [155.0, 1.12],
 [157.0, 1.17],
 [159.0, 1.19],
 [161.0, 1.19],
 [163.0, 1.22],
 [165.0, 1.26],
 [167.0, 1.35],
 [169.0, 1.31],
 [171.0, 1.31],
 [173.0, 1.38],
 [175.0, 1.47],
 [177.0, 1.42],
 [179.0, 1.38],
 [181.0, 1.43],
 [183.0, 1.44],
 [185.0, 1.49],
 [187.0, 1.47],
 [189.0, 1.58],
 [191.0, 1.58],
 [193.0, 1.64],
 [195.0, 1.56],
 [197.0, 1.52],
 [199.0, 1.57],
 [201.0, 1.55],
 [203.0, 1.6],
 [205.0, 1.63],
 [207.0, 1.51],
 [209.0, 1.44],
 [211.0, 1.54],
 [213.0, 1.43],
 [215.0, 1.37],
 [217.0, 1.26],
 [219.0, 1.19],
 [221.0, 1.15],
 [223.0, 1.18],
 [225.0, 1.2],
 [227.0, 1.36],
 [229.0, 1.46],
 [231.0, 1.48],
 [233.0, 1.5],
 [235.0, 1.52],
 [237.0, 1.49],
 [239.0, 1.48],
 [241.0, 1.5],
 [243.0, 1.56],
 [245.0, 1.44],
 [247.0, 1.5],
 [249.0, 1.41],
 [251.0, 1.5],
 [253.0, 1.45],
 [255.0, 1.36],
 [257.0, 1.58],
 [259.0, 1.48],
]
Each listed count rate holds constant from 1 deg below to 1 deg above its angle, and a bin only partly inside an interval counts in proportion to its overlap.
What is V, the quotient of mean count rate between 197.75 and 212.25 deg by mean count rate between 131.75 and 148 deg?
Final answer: 1.50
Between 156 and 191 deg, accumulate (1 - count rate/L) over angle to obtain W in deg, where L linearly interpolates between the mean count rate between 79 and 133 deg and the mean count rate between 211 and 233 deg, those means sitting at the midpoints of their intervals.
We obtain 1.4 deg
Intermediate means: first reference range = 1.55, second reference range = 1.33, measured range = 1.36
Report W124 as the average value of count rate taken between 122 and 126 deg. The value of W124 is 1.56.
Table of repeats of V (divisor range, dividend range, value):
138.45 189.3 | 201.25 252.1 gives 1.17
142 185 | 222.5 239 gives 1.16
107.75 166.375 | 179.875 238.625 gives 1.15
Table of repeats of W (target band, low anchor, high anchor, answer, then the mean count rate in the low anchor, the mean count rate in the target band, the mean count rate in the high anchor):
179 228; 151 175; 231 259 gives -3.3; 1.23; 1.44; 1.48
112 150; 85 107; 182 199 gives 7.0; 1.59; 1.28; 1.54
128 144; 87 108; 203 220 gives 3.8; 1.58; 1.17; 1.43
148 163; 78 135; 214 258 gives 3.9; 1.54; 1.1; 1.41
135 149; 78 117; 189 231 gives 5.0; 1.57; 0.98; 1.44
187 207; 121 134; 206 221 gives -2.5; 1.48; 1.57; 1.38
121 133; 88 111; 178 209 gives 0.4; 1.56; 1.5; 1.53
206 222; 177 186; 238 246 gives 1.1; 1.43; 1.36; 1.5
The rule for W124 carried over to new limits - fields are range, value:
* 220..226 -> 1.18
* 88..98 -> 1.57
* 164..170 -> 1.31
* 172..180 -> 1.41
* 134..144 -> 1.04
